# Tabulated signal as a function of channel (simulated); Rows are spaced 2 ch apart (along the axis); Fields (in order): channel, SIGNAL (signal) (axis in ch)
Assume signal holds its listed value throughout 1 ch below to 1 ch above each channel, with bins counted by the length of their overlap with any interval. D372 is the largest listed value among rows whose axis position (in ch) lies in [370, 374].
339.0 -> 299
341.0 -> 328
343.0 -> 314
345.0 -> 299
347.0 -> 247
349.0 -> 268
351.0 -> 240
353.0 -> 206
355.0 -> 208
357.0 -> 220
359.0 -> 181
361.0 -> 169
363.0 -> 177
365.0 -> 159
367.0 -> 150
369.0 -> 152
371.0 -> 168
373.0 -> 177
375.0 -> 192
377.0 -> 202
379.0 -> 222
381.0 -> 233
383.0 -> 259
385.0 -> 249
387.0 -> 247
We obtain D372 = 177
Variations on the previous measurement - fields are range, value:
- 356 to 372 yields 220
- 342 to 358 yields 314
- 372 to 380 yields 222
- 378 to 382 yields 233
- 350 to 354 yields 240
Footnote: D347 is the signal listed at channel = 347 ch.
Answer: 247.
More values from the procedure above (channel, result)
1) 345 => 299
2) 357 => 220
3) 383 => 259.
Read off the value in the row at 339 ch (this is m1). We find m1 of 299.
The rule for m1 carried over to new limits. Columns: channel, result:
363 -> 177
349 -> 268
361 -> 169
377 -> 202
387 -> 247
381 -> 233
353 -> 206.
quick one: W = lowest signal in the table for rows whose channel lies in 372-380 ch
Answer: 177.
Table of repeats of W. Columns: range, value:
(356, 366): 159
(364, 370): 150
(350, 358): 206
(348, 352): 240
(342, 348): 247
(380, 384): 233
